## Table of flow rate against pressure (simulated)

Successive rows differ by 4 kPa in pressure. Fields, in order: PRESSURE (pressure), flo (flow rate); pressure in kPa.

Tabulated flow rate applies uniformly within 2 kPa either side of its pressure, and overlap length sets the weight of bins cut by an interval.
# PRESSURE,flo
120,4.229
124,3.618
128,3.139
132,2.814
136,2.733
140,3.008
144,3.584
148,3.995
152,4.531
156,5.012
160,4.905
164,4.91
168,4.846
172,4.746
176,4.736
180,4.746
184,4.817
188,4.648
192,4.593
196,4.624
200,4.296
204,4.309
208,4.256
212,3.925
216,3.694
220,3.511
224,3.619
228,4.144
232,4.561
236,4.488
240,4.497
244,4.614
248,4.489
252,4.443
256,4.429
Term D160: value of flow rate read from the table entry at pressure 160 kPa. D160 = 4.905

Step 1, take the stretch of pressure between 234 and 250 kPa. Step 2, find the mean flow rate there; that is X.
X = 4.52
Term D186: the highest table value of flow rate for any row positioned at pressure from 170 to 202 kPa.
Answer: 4.817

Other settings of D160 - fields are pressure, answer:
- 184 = 4.817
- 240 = 4.497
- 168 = 4.846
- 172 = 4.746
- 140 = 3.008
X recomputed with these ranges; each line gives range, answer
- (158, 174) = 4.85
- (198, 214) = 4.2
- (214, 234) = 3.91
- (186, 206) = 4.49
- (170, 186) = 4.76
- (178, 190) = 4.74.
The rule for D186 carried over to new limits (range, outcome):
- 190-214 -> 4.624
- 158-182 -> 4.91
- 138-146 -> 3.584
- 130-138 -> 2.814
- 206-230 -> 4.256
